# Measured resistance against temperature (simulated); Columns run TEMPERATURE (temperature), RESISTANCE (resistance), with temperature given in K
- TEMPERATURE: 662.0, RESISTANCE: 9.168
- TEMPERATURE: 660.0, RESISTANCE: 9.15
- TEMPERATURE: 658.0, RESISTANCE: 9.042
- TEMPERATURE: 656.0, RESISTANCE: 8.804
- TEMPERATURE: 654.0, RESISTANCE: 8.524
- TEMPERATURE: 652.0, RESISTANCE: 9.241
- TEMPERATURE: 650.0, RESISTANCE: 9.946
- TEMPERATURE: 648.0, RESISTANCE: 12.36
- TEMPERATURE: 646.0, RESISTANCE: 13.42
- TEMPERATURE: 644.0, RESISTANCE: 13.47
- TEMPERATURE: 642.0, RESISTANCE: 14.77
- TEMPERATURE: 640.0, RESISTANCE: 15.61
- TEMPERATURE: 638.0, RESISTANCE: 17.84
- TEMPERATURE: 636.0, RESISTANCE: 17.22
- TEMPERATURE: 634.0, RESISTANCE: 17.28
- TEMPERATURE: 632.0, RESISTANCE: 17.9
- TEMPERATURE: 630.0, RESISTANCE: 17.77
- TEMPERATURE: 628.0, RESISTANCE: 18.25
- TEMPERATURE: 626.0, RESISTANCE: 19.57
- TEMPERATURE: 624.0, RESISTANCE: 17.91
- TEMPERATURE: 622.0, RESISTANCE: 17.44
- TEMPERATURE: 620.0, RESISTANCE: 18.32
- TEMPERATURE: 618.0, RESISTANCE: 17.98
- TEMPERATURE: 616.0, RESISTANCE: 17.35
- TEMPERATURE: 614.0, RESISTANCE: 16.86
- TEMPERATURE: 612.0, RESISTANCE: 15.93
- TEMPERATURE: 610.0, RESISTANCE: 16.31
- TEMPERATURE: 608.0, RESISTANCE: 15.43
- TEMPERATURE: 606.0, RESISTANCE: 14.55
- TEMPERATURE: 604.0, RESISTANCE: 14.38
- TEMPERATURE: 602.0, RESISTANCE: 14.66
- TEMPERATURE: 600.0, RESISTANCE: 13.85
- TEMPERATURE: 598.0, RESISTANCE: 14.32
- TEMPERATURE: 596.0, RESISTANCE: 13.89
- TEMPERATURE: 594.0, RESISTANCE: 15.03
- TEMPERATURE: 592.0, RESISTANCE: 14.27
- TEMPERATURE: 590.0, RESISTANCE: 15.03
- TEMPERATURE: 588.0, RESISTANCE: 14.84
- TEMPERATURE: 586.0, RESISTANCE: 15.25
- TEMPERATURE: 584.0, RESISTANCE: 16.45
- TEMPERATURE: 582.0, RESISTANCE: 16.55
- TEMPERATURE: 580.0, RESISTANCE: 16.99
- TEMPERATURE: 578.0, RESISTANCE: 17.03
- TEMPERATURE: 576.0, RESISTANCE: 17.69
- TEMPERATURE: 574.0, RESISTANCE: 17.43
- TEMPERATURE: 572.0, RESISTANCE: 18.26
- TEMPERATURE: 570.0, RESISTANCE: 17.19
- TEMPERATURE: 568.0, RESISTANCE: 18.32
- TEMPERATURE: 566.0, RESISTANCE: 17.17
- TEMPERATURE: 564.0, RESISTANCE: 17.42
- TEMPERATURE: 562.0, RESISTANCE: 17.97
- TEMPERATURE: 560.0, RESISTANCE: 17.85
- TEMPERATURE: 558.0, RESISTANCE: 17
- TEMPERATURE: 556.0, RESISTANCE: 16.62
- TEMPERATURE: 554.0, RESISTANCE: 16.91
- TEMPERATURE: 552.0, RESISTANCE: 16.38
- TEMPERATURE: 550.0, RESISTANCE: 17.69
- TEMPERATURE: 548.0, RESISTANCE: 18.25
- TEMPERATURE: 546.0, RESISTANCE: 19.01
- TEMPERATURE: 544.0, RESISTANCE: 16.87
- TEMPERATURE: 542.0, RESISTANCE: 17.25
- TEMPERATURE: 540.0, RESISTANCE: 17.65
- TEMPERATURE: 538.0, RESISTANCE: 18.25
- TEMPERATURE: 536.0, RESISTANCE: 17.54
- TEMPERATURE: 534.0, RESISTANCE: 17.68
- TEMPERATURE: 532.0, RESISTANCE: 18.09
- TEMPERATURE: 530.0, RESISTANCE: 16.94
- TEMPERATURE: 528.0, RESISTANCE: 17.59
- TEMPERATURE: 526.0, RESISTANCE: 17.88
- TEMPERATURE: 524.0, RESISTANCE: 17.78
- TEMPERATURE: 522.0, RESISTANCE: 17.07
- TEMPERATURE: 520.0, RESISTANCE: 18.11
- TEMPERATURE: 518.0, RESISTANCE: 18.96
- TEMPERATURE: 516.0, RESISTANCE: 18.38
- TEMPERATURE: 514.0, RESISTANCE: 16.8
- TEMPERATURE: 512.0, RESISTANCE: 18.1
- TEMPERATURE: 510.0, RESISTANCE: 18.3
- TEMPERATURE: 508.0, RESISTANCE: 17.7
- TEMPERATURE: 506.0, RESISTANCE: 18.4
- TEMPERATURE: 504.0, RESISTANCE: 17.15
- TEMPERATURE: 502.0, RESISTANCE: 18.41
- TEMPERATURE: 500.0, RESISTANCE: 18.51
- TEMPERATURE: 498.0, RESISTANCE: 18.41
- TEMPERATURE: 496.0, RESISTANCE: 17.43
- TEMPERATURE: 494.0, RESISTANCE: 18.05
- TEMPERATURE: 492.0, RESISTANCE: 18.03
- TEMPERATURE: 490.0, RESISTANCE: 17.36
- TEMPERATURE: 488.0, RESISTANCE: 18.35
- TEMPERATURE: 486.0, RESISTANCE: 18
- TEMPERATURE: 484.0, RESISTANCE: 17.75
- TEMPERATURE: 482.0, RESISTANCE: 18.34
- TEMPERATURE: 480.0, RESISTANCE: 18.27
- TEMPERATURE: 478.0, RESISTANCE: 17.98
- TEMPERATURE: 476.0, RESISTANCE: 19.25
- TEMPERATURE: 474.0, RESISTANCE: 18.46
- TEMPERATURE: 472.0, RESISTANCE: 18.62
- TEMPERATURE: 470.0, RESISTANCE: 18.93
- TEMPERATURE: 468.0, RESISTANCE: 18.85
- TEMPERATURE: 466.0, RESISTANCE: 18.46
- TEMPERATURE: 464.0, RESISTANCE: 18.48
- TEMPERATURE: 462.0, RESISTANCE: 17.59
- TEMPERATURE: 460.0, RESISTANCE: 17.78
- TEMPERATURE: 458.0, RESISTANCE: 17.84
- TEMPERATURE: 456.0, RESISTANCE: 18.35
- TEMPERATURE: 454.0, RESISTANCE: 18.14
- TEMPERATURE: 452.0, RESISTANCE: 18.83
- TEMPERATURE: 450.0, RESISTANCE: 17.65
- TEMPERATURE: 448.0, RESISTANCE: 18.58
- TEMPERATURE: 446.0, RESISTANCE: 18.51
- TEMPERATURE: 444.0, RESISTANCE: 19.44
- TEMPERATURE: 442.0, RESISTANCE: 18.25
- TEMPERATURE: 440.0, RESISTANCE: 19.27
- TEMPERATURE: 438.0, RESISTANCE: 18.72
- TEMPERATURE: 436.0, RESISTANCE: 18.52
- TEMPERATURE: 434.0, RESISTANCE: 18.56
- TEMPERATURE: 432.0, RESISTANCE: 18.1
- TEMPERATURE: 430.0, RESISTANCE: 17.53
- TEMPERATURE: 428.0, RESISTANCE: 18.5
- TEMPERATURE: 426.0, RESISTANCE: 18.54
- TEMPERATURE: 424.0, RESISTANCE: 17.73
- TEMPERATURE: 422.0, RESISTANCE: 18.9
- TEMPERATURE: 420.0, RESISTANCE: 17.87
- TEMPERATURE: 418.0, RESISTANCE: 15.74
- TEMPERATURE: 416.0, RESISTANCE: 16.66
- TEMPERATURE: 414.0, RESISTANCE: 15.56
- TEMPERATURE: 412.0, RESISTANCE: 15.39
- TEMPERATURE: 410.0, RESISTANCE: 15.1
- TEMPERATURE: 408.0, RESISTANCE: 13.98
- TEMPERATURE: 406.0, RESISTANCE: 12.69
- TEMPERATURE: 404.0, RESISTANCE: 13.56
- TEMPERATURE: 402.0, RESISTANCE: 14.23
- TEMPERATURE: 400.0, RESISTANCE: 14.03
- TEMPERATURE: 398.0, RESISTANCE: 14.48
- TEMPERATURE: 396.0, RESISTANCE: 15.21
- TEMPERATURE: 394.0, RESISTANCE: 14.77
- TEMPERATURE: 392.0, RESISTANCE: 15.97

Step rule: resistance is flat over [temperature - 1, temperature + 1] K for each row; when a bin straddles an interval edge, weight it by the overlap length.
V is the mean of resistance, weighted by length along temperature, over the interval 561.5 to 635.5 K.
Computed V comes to 16.6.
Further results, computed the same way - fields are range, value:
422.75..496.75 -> 18.3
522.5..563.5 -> 17.6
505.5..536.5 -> 17.8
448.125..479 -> 18.4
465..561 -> 17.9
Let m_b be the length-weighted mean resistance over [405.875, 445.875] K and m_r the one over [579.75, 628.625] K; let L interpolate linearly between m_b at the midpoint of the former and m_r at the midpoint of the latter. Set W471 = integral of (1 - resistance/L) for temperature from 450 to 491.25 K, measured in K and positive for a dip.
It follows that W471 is -3.0 K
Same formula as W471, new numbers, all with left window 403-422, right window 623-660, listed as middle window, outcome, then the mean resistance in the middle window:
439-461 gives -4.7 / 18.4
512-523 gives -2.2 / 17.9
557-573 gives -3.3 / 17.6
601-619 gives -1.9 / 15.9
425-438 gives -2.6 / 18.3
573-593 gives -2.2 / 16.2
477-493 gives -3.2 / 18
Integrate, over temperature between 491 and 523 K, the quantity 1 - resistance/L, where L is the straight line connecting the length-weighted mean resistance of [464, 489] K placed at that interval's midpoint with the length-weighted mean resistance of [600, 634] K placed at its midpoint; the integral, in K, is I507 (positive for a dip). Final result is 0.2 K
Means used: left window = 18.4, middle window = 18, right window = 16.8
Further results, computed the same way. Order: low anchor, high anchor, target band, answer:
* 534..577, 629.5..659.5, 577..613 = 1.0 K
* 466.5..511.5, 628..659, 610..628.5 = -4.2 K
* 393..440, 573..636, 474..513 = -4.2 K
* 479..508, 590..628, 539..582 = -1.5 K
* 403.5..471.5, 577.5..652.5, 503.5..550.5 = -3.4 K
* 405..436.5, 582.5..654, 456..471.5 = -1.7 K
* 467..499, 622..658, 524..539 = -0.5 K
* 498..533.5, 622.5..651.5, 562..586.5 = -0.4 K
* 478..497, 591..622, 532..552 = -1.0 K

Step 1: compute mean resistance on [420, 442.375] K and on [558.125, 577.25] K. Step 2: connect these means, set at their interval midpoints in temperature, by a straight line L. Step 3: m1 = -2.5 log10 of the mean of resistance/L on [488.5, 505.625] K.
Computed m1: 0.01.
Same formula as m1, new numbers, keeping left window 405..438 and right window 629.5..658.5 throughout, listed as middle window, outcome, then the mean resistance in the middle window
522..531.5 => -0.147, 17.5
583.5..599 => -0.036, 14.8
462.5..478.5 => -0.154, 18.6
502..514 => -0.148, 17.9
